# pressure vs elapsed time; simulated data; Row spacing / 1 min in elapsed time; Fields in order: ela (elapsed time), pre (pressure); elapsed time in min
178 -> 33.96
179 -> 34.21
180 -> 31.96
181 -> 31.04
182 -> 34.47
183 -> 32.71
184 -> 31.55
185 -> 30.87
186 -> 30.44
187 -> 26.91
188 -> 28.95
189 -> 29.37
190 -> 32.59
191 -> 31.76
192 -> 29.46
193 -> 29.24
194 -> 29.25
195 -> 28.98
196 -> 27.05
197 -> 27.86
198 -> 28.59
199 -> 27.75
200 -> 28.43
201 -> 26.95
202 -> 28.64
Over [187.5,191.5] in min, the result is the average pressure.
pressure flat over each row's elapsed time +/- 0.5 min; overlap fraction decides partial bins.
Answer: 30.7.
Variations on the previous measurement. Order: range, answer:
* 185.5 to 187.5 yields 28.7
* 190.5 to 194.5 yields 29.9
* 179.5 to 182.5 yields 32.5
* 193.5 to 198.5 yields 28.3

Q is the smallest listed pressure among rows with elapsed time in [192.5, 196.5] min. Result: 27.05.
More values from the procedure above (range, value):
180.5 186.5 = 30.44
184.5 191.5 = 26.91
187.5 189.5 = 28.95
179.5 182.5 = 31.04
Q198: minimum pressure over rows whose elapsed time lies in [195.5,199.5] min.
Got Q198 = 27.05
